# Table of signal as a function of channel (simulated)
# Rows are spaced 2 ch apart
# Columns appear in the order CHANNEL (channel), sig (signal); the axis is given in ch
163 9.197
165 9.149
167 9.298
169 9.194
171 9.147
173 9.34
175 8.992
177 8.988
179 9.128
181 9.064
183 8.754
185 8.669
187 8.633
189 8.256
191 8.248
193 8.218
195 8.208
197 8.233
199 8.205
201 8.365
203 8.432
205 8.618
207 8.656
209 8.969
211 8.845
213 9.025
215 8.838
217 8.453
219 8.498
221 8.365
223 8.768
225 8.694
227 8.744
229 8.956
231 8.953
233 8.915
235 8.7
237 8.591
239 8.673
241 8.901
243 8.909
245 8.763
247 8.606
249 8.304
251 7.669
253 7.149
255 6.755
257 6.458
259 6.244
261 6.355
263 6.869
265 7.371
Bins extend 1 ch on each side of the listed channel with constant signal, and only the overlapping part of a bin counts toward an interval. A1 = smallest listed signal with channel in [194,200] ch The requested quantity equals 8.205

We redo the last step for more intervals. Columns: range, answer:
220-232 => 8.365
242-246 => 8.763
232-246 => 8.591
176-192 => 8.248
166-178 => 8.988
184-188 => 8.633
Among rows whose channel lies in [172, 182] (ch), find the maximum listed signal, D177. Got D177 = 9.34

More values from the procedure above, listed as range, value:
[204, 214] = 9.025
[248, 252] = 8.304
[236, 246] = 8.909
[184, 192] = 8.669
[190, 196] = 8.248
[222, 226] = 8.768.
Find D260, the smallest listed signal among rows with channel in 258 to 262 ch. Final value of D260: 6.244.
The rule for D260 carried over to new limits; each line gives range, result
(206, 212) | 8.656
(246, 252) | 7.669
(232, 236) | 8.7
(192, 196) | 8.208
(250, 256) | 6.755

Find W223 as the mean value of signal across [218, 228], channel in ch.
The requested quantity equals 8.61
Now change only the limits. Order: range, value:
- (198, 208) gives 8.46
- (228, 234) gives 8.94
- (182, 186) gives 8.71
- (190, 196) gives 8.22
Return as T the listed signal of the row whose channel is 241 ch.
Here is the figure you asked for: 8.901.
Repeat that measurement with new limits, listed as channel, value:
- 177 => 8.988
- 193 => 8.218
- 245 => 8.763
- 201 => 8.365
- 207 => 8.656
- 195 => 8.208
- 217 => 8.453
